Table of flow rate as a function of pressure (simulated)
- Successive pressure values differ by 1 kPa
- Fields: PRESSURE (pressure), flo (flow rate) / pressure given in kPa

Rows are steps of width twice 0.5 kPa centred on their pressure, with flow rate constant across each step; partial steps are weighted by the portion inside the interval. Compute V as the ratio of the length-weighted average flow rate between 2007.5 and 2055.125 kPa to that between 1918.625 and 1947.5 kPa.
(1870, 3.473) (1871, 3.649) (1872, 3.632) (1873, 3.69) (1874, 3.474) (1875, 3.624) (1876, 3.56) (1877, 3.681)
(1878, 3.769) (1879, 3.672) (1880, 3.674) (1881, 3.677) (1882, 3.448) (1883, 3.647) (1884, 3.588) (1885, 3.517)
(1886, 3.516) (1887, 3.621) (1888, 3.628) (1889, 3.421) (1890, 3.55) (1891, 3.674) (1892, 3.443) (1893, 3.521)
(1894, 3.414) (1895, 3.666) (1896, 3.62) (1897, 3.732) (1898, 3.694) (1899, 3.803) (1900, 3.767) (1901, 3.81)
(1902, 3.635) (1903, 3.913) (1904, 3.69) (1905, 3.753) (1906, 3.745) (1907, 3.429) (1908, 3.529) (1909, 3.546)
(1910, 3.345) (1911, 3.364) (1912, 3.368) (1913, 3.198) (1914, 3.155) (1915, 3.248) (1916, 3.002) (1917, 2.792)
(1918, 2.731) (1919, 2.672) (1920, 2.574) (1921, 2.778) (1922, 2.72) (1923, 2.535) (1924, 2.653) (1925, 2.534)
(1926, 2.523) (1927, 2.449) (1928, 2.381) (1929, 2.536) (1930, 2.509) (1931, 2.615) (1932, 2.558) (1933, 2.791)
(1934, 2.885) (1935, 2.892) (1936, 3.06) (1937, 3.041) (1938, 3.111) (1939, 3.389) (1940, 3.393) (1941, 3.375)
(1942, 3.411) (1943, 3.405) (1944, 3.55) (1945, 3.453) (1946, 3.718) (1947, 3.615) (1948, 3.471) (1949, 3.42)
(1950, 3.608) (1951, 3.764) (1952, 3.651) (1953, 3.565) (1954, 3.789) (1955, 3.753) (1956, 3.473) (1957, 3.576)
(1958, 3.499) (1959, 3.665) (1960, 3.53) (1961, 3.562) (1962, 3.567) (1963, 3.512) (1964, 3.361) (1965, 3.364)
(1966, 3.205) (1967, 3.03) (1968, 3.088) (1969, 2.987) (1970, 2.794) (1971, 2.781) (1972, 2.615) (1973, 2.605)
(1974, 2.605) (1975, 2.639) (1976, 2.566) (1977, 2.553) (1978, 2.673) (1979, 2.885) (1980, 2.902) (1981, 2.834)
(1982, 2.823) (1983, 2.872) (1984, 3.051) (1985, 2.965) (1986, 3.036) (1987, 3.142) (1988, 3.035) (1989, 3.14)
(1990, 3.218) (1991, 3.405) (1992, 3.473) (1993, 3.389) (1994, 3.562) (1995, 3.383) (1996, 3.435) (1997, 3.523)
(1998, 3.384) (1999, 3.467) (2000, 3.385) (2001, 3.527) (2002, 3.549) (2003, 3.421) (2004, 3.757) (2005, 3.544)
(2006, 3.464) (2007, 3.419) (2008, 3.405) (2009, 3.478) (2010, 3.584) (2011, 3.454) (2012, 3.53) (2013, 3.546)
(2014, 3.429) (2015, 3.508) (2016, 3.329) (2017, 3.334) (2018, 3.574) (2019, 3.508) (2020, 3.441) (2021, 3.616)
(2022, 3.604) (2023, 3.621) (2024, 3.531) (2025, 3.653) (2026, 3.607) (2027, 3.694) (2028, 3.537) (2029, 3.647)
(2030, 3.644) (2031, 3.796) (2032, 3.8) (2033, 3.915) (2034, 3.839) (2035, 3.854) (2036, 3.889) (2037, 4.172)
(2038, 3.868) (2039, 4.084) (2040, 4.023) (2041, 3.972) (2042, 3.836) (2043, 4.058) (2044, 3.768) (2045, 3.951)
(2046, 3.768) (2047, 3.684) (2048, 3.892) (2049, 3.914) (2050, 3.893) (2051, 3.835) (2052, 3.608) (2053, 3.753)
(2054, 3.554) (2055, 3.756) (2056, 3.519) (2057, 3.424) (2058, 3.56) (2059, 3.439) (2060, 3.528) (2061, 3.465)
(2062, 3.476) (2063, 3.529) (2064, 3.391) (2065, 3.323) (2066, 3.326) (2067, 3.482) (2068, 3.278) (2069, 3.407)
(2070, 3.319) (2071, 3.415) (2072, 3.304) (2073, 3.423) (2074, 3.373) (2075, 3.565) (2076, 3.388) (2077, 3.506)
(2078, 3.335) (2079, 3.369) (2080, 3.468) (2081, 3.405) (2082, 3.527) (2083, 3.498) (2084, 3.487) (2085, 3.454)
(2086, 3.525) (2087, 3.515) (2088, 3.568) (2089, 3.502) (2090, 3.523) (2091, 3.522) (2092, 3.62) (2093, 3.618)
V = 1.26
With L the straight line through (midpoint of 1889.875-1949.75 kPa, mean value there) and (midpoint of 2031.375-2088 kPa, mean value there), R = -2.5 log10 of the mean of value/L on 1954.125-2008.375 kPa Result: 0.06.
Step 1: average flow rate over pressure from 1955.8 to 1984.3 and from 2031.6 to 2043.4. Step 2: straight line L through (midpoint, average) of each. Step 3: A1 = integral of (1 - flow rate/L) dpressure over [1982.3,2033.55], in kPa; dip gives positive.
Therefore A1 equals 1.38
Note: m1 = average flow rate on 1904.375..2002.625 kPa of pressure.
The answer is 3.15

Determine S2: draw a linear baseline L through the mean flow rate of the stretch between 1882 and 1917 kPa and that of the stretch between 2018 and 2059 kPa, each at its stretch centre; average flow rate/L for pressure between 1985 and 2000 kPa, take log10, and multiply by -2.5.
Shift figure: 0.11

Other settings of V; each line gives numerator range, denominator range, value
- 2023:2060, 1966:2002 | 1.23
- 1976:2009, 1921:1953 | 1.05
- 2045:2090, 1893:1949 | 1.10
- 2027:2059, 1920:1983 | 1.23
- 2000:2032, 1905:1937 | 1.21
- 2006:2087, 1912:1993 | 1.17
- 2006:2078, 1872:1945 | 1.10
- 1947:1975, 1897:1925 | 1.02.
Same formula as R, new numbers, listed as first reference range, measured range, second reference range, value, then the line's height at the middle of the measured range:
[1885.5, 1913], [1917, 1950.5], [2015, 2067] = 0.210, 3.61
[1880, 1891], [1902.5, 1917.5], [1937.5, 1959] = 0.047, 3.55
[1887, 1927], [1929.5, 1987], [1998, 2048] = 0.096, 3.46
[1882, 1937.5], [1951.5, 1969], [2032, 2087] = -0.037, 3.35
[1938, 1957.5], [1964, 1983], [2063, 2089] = 0.229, 3.51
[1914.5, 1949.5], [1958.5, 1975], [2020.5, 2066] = 0.023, 3.2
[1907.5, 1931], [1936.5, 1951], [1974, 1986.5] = -0.205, 2.85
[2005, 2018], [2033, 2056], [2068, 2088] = -0.121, 3.45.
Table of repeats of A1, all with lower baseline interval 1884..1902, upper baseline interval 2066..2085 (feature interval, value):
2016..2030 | -0.4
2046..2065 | -1.0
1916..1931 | 4.0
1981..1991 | 1.3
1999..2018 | 0.0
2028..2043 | -1.8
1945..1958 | -0.2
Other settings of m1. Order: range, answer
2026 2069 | 3.7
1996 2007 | 3.5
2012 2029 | 3.54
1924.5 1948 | 3.02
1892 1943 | 3.16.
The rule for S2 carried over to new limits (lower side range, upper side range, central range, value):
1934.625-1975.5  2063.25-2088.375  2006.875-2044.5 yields -0.09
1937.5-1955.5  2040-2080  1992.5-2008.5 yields 0.02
